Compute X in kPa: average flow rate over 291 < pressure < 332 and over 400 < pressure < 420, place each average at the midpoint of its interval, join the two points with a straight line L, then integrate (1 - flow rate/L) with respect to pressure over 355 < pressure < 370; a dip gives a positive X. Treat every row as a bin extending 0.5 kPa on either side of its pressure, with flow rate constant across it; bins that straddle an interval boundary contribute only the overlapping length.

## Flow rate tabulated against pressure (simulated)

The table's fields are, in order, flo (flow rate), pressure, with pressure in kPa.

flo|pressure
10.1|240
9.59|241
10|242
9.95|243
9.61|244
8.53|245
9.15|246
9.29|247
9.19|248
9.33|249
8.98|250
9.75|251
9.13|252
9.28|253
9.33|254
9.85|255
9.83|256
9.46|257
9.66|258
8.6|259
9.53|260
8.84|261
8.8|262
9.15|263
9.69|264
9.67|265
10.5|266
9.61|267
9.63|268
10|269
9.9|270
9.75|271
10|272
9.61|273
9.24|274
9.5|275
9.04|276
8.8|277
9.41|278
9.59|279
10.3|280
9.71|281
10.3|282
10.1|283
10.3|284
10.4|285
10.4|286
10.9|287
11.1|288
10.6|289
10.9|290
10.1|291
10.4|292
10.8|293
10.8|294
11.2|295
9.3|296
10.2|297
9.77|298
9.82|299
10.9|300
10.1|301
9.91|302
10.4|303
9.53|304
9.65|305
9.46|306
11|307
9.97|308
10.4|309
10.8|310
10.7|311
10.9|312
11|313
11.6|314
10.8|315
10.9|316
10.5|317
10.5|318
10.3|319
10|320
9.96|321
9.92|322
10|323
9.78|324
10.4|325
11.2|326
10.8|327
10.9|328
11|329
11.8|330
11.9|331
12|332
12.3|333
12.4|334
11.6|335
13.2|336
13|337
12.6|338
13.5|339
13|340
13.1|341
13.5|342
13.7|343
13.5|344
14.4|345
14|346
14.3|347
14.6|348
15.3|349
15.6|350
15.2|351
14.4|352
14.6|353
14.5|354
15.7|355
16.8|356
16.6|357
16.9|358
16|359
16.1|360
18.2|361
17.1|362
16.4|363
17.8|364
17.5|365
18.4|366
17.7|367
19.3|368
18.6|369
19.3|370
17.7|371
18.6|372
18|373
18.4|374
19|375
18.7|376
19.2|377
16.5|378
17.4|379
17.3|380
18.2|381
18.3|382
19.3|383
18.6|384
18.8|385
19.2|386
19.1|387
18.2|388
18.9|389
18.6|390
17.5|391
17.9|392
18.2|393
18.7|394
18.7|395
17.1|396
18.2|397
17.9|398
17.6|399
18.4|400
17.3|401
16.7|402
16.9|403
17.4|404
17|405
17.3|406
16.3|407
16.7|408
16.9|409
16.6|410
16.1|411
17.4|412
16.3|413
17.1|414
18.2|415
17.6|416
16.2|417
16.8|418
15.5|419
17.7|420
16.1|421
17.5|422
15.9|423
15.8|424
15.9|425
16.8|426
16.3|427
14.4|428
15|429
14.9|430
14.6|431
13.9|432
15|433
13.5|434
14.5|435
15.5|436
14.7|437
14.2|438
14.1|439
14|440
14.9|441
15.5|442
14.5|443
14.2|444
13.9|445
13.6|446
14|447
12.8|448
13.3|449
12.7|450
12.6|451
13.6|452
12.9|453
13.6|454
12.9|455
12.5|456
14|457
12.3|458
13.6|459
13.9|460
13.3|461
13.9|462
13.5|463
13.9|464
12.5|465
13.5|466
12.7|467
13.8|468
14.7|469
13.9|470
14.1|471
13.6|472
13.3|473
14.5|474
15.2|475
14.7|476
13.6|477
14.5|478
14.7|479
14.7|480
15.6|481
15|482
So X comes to -3.9 kPa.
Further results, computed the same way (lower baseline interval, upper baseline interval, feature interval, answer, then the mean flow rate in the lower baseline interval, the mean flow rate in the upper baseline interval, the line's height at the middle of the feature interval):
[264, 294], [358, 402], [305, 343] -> 6.6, 10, 18.1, 13.6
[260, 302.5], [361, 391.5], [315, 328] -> 3.0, 9.97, 18.3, 13.5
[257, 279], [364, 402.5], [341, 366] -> 0.7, 9.48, 18.2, 16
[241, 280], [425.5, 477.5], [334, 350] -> -3.1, 9.46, 14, 11.4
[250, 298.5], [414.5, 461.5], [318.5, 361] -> -4.8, 9.84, 14.7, 11.8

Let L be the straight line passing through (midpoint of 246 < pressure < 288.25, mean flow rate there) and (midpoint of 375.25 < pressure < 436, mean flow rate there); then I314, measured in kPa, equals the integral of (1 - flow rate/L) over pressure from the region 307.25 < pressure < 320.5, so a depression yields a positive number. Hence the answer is 1.63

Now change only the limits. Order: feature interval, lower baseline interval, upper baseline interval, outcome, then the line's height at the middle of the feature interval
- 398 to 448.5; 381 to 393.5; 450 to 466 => 0.1 kPa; 15.8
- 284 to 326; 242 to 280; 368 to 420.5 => 6.1 kPa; 12.2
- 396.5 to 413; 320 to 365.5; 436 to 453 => -4.0 kPa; 13.8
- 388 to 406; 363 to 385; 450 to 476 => -0.8 kPa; 17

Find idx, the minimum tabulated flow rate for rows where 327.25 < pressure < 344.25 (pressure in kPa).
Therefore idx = 10.9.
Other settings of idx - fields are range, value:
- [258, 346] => 8.6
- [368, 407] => 16.3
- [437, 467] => 12.3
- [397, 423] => 15.5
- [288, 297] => 9.3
